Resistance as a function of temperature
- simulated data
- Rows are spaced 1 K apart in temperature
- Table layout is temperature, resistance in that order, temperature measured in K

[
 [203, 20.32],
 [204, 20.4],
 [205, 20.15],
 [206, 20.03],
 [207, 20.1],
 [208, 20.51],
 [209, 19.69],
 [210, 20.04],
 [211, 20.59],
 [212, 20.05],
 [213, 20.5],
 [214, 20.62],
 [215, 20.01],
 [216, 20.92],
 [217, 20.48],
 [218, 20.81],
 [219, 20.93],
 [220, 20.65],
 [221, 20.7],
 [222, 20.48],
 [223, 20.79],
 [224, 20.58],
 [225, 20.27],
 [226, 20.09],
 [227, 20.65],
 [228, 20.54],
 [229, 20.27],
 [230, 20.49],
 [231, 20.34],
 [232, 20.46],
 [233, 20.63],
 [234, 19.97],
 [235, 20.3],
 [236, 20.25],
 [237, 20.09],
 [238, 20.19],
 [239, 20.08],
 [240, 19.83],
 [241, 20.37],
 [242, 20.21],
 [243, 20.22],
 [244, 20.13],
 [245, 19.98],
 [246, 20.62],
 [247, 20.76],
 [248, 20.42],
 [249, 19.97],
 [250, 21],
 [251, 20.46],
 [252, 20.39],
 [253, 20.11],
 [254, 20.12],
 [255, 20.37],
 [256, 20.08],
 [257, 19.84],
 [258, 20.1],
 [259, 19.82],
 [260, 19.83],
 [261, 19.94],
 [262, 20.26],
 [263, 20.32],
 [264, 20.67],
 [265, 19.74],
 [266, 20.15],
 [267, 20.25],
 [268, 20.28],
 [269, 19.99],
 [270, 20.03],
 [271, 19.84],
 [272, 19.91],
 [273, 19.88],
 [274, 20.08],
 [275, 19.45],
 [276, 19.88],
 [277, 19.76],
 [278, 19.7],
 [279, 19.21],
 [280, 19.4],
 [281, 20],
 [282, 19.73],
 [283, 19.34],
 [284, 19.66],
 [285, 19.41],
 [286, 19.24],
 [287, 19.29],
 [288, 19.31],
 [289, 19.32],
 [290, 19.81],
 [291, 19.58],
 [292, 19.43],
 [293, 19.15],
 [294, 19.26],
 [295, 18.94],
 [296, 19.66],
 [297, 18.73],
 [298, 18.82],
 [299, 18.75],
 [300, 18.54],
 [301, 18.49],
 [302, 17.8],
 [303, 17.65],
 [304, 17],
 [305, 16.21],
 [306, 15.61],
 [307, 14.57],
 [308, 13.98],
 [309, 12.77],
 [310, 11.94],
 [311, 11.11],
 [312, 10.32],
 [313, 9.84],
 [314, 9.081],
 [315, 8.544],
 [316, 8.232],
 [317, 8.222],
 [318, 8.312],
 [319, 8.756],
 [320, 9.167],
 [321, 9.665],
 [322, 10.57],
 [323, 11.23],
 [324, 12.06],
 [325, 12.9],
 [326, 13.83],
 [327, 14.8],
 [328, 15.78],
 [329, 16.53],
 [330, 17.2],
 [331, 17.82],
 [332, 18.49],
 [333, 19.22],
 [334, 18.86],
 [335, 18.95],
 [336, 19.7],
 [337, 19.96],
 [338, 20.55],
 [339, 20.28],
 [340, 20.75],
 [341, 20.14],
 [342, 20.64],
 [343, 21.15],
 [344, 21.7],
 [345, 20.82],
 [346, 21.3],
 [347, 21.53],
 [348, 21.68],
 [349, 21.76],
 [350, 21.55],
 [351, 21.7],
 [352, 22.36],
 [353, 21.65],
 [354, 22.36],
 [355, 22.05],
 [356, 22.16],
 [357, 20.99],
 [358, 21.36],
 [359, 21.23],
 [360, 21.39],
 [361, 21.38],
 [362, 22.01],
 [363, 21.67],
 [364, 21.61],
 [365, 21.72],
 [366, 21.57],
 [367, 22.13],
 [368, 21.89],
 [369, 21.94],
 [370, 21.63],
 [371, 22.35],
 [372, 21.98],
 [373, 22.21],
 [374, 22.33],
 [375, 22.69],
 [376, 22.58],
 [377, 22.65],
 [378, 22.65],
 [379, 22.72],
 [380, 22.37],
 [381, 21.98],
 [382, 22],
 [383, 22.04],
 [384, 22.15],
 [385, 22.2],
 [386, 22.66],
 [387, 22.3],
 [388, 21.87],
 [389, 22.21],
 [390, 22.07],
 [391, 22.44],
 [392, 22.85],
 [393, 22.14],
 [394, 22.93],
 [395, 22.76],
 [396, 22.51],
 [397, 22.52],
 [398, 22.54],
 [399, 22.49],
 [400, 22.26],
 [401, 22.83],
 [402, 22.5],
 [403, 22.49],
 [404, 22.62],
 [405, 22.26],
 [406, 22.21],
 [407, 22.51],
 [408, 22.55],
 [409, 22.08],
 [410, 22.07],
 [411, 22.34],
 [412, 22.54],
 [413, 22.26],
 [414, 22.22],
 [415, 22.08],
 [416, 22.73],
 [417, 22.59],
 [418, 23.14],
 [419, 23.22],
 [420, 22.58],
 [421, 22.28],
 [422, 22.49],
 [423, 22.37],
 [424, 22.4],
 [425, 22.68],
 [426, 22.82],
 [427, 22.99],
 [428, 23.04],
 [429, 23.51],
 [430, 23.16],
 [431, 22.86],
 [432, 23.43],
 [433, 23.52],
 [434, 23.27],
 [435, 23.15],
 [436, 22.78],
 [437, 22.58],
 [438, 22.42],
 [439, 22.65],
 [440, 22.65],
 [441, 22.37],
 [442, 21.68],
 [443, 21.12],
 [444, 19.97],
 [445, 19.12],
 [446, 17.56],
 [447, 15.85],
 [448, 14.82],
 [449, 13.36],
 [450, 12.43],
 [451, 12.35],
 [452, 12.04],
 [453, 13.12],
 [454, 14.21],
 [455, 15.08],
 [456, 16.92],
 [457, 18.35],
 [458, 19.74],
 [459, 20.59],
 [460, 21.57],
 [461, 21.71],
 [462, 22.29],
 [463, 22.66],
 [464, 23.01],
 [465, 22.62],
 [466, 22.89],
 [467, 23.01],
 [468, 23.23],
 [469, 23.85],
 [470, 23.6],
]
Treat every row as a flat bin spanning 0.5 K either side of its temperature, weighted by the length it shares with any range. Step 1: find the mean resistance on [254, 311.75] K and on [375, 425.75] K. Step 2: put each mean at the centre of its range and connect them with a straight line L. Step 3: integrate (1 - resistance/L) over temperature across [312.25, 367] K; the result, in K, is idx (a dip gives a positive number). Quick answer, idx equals 7.7 K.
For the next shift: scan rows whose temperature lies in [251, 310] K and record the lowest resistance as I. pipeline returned 11.94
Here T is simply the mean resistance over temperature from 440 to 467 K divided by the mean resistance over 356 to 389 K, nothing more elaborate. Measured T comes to 0.84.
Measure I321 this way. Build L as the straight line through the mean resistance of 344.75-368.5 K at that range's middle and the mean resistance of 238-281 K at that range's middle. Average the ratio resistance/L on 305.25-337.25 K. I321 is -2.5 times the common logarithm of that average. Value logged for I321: 0.498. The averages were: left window 20.1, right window 21.7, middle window 13.3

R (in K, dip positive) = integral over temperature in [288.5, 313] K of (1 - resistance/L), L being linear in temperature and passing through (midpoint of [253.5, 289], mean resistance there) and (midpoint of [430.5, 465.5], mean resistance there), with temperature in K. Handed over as 3.67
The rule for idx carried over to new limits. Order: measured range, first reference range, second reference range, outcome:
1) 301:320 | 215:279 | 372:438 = 7.9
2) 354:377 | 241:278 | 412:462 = -1.7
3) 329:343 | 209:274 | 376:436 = 1.4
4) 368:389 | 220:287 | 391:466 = -1.4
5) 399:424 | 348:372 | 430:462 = -2.7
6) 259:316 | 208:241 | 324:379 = 7.0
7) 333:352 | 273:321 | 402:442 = -2.1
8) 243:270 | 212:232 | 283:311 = -1.3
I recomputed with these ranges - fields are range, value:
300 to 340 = 8.222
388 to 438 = 21.87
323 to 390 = 11.23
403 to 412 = 22.07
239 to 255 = 19.83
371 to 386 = 21.98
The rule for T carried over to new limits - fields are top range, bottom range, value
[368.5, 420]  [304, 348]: 1.47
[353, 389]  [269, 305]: 1.15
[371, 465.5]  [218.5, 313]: 1.11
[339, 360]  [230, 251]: 1.05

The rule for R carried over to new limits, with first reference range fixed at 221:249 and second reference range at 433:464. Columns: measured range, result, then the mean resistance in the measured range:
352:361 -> -0.9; 21.7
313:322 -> 5.0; 8.91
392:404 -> -2.0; 22.6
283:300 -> 0.6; 19.3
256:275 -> 0.1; 20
